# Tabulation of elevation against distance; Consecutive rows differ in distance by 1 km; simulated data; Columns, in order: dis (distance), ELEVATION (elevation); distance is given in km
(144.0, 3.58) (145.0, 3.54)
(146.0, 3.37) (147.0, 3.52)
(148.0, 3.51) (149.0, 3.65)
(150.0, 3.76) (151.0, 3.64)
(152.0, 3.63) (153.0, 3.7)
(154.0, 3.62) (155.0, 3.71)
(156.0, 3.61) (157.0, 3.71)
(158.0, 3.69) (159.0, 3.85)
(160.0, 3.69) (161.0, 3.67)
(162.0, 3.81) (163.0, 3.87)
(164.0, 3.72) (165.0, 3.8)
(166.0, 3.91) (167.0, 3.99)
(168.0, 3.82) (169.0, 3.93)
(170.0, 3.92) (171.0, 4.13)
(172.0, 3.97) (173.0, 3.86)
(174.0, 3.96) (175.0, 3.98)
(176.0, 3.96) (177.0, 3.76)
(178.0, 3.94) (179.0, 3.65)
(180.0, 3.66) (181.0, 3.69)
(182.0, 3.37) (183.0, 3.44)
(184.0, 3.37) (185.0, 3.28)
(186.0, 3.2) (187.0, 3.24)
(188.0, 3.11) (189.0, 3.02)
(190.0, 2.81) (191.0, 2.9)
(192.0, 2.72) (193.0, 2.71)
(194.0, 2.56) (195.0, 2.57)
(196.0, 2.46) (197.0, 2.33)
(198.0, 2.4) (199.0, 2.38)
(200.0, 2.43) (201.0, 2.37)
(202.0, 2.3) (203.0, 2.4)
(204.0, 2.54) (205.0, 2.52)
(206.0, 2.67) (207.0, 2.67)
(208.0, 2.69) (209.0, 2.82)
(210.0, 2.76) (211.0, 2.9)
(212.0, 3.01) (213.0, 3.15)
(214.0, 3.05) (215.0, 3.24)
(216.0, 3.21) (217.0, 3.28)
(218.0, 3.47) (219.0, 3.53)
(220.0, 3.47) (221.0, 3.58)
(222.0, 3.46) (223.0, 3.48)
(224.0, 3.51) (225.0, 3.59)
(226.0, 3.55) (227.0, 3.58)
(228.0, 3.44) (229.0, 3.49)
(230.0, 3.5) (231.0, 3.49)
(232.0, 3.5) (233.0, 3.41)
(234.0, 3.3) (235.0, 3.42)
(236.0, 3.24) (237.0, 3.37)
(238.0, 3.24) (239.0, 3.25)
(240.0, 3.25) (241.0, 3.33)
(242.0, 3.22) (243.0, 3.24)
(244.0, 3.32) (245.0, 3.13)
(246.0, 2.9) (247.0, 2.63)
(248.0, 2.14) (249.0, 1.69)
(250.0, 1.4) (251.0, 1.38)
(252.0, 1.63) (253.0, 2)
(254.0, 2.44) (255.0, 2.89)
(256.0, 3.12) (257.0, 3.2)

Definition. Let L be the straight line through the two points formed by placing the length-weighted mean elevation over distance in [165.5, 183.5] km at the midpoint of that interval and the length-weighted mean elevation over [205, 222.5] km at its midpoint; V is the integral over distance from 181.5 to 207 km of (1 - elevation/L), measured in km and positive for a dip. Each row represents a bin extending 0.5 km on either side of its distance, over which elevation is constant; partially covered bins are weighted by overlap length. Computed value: 5.2 km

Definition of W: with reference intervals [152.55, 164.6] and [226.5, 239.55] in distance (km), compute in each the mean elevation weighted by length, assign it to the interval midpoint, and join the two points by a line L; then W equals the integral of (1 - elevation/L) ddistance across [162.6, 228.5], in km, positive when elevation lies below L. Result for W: 6.0 km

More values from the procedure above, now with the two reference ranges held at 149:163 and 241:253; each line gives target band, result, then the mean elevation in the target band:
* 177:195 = 0.5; 3.21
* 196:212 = 2.5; 2.56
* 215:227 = -2.8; 3.46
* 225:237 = -3.5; 3.45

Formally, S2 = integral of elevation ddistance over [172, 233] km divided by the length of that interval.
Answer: 3.16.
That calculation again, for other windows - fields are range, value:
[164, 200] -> 3.36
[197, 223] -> 2.89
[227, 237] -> 3.43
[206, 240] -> 3.28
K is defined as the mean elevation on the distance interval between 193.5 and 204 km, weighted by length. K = 2.43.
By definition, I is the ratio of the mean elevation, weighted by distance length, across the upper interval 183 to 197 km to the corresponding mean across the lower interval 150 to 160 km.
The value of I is 0.79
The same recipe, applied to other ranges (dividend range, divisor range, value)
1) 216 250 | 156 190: 0.88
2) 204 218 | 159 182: 0.76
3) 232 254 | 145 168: 0.75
